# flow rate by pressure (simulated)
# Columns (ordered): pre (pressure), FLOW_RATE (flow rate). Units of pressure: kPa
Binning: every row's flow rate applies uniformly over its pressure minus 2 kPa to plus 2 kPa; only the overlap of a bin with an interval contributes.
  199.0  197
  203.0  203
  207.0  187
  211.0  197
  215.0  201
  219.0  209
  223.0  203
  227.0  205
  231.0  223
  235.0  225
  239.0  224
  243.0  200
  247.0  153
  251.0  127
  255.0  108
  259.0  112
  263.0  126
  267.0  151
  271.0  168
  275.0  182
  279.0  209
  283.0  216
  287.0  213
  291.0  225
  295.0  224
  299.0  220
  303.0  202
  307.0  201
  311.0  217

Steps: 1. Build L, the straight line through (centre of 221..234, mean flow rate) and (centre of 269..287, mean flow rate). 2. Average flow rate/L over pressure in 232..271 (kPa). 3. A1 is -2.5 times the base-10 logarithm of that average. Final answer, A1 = 0.26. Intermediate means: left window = 211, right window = 196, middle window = 161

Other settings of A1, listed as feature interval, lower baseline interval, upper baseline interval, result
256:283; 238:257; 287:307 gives 0.16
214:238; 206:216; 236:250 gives -0.10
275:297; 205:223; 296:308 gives -0.03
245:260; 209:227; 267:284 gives 0.47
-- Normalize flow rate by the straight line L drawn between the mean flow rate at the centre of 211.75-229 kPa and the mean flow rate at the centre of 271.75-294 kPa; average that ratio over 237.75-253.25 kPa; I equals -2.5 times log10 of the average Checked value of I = 0.19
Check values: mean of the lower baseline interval 204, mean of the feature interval 173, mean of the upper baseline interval 207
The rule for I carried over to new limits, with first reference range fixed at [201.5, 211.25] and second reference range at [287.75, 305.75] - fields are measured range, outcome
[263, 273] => 0.34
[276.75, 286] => 0.01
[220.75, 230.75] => -0.04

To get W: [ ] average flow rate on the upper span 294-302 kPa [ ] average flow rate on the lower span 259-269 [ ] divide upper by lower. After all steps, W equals 1.6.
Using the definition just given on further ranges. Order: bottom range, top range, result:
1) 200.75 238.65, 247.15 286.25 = 0.76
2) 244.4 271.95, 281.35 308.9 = 1.59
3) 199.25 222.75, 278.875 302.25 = 1.09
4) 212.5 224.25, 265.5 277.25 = 0.83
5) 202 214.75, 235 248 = 1.02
